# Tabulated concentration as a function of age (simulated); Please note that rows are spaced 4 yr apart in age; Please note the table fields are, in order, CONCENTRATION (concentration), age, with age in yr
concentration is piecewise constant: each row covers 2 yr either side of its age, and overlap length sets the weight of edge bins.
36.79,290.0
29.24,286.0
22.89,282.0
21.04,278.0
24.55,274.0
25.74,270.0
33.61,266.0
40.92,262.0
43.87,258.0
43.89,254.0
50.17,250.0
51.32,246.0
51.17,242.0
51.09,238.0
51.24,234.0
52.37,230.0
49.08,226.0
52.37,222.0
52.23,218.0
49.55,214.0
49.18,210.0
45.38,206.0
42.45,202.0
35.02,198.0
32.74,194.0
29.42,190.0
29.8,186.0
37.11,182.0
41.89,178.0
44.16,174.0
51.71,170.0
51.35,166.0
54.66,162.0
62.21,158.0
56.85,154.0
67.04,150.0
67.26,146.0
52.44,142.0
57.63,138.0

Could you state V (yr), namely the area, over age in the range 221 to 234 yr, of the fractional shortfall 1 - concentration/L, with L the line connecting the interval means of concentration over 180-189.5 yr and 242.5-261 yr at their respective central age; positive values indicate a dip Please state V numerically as -2.8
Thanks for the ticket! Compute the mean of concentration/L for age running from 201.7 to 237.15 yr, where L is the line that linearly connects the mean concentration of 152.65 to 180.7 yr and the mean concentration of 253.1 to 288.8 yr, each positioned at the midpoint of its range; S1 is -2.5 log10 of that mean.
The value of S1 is -0.206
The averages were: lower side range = 51.3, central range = 49.7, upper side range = 31.5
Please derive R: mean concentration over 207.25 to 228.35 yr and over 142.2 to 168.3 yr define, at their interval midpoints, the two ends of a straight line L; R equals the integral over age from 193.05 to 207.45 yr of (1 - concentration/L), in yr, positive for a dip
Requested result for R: 3.7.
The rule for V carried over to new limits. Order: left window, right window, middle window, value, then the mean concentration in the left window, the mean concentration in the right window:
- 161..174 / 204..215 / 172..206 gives 8.5 yr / 51.1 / 47.9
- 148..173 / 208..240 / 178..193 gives 5.8 yr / 56.8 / 50.9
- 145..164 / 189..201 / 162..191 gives 2.8 yr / 61.3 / 33.5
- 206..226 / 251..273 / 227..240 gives -1.7 yr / 50.1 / 37.6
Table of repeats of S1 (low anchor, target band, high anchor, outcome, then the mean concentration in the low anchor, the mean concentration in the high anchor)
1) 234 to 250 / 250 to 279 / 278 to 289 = 0.10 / 51.1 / 26.1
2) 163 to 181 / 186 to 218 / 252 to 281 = 0.05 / 47.1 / 33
